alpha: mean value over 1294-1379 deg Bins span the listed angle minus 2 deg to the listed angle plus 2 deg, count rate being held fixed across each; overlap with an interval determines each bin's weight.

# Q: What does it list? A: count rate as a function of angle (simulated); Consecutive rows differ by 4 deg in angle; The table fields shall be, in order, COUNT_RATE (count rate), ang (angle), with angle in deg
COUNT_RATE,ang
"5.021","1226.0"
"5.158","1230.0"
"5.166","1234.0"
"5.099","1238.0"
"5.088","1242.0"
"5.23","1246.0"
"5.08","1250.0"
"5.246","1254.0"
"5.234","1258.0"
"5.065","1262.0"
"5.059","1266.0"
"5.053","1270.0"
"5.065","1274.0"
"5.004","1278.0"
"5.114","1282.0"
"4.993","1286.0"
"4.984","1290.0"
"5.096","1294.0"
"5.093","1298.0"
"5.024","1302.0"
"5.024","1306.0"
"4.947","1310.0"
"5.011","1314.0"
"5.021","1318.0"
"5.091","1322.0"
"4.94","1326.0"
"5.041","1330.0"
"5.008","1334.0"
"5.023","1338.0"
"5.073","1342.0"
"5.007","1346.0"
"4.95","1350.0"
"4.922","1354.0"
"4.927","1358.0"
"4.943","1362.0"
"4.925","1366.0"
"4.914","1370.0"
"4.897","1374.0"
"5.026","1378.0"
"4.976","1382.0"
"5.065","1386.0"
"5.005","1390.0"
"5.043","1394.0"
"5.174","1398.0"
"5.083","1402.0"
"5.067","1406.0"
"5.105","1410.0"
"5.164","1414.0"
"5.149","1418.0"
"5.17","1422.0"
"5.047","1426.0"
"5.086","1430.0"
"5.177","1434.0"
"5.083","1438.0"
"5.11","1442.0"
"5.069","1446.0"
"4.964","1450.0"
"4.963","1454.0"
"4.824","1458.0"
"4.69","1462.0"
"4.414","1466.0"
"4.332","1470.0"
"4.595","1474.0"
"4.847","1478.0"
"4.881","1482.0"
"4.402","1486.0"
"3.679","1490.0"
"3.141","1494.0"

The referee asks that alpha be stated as 4.99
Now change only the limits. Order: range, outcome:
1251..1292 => 5.08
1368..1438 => 5.07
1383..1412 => 5.07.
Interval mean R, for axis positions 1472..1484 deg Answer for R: 4.77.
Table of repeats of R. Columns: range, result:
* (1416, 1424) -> 5.16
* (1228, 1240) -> 5.14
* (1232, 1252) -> 5.13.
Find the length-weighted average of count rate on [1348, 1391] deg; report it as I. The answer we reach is 4.96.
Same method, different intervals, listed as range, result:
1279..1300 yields 5.05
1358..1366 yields 4.93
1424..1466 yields 4.97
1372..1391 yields 4.99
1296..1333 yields 5.02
